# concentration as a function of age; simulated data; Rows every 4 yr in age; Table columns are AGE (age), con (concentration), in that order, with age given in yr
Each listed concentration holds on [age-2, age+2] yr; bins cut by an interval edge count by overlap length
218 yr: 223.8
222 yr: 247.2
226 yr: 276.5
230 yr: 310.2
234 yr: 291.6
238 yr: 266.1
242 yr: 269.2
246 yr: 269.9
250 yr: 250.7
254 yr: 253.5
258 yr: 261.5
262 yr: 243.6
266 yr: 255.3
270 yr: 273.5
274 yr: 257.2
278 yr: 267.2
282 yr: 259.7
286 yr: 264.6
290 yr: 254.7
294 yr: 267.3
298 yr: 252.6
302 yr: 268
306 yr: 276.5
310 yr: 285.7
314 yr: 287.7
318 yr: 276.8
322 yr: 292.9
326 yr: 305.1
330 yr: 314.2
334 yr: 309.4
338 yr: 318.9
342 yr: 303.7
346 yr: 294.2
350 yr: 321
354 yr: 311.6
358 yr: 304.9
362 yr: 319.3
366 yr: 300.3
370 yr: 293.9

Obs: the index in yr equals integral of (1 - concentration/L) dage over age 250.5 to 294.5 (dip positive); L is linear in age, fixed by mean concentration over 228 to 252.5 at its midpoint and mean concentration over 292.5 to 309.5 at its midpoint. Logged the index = 2.0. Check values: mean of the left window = 276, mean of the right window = 268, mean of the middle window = 259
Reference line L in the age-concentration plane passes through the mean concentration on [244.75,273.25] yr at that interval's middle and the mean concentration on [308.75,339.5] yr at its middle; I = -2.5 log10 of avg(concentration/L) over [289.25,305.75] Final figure 0.08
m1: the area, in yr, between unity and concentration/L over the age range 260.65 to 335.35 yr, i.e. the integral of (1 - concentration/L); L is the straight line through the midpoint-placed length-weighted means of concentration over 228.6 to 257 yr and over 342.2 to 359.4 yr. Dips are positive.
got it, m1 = 4.14 yr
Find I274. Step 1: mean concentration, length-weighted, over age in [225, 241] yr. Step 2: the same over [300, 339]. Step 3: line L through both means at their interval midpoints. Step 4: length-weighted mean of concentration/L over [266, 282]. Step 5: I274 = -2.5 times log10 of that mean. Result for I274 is 0.099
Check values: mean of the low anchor 286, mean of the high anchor 293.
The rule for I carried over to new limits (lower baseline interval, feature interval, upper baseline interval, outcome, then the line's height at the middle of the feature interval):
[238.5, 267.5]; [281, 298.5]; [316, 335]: 0.07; 279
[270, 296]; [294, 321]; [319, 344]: 0.04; 285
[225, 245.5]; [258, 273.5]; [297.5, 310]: 0.08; 277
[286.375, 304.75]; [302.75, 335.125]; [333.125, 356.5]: -0.03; 284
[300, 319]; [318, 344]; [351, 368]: -0.05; 292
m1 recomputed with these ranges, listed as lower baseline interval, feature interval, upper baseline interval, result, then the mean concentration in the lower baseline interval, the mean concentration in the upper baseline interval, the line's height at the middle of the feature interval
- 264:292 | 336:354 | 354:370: -0.7 yr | 262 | 307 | 298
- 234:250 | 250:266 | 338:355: 1.3 yr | 269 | 309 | 275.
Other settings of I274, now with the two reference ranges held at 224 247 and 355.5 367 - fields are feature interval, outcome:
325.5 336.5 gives -0.03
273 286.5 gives 0.11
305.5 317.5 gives 0.05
